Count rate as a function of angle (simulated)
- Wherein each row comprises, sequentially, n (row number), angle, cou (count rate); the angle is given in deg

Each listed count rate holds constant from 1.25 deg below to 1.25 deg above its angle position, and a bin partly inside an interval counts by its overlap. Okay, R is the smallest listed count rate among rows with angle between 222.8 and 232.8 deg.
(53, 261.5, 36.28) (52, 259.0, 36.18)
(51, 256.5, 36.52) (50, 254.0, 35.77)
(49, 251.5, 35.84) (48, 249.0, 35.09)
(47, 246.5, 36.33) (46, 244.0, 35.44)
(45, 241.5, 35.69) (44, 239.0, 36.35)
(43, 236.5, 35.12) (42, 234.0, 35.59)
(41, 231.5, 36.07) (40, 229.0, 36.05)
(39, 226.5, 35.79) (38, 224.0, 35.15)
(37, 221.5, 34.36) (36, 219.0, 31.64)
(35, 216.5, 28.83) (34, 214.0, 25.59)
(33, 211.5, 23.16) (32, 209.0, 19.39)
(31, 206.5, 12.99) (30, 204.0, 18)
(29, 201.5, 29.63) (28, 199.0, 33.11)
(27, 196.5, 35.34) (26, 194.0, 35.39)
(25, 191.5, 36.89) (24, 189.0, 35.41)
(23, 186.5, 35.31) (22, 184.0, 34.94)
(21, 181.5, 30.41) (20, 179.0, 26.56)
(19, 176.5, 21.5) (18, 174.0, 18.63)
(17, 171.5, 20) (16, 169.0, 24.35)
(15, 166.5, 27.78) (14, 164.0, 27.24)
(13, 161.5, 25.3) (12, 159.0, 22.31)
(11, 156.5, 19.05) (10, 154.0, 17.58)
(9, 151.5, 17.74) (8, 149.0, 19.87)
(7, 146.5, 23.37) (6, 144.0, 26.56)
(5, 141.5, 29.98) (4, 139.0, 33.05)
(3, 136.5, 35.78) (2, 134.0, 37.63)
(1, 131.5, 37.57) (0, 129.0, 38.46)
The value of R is 35.15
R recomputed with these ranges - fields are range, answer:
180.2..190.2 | 30.41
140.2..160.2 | 17.58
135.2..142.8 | 29.98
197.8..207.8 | 12.99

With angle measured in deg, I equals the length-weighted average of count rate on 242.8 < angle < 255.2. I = 35.7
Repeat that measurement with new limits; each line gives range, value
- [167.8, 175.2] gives 21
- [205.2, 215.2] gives 20.2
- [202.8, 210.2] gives 16.8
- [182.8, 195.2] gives 35.6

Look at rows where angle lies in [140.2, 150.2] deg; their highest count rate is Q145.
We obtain 29.98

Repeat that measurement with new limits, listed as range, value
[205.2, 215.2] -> 25.59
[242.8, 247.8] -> 36.33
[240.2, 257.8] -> 36.52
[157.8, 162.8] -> 25.3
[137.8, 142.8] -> 33.05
